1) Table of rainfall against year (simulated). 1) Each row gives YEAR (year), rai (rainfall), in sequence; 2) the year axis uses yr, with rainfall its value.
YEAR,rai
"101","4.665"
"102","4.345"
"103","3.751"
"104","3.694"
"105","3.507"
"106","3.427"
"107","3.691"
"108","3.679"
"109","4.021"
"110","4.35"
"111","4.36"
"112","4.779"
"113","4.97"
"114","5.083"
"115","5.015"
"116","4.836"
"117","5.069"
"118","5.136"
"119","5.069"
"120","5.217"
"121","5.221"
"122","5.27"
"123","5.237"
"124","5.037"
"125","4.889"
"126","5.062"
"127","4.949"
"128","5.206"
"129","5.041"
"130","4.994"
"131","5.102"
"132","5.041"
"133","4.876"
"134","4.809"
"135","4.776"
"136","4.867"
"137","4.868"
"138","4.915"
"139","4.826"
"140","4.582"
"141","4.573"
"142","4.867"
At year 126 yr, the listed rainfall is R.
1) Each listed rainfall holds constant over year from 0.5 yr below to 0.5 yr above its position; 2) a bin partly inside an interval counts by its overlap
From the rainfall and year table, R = 5.062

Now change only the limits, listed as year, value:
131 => 5.102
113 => 4.97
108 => 3.679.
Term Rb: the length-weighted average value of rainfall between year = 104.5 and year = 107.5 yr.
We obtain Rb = 3.54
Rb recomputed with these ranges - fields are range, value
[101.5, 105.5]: 3.82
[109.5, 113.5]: 4.61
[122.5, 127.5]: 5.03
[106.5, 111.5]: 4.02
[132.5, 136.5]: 4.83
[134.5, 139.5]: 4.85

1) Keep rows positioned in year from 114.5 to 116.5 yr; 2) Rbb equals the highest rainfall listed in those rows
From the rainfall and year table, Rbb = 5.015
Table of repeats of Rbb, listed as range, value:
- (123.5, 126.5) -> 5.062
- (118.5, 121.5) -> 5.221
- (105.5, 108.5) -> 3.691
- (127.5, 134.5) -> 5.206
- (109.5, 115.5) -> 5.083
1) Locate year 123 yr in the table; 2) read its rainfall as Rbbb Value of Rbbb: 5.237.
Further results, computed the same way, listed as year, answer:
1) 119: 5.069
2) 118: 5.136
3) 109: 4.021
